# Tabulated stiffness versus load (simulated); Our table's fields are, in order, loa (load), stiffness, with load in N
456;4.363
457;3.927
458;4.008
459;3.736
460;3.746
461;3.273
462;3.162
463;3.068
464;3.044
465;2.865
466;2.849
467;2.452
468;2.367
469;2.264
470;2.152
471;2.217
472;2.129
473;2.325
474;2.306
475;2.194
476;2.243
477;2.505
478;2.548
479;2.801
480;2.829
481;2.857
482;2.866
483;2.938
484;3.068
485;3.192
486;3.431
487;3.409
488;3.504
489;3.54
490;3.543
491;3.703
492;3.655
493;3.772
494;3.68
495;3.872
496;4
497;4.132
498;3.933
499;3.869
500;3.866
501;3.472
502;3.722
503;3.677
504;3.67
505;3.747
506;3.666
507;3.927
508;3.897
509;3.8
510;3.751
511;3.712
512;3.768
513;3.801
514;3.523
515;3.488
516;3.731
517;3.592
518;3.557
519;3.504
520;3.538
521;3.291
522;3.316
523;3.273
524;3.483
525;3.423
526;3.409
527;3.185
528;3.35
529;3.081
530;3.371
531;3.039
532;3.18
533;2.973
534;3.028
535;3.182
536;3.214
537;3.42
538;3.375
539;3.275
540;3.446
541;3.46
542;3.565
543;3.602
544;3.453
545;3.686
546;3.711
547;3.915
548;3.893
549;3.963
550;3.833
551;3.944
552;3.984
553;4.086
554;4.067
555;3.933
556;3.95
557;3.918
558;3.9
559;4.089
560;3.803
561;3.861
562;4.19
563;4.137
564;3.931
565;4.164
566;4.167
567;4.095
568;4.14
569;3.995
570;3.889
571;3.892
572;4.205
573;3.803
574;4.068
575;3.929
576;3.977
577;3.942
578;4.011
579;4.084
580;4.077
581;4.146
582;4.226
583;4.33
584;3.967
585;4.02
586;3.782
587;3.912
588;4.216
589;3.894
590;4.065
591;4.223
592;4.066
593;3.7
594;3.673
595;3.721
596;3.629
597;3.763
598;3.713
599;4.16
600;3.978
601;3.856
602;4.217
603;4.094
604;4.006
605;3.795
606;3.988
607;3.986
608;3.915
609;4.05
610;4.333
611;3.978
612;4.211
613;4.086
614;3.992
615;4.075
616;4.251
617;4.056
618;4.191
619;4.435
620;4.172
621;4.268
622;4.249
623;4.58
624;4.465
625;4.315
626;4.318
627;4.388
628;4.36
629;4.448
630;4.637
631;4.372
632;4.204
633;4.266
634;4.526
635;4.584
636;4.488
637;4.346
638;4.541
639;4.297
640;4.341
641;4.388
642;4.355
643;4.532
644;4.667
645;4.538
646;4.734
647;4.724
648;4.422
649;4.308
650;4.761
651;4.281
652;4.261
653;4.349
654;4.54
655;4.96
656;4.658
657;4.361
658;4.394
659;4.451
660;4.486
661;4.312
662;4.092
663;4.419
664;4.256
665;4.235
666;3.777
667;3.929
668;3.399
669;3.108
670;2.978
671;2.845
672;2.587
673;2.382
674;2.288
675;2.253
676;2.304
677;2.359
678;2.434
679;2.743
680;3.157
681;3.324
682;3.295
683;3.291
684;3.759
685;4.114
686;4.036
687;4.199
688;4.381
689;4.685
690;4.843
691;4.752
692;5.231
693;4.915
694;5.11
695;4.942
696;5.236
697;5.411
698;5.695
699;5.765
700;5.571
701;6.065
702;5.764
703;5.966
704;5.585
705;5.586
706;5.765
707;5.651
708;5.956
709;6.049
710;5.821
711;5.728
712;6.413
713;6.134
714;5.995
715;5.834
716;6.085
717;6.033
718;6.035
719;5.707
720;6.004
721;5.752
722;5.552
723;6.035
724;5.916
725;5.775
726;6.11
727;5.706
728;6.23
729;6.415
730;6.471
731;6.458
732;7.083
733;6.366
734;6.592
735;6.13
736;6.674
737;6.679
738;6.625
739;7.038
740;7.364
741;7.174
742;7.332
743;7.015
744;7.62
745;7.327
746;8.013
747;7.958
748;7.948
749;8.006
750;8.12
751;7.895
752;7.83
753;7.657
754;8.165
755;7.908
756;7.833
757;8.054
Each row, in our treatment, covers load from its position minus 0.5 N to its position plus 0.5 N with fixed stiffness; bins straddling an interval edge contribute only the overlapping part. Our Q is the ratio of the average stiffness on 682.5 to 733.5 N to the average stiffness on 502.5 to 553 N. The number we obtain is 1.57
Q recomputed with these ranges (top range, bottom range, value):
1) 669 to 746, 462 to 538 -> 1.62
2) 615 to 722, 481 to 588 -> 1.22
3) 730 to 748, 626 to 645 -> 1.59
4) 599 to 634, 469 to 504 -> 1.32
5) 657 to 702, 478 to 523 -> 1.13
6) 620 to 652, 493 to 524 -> 1.20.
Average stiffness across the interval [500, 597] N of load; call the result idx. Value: 3.75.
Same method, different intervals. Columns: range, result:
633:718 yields 4.51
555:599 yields 3.98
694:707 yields 5.59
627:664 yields 4.45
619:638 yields 4.39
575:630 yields 4.08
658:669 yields 4.1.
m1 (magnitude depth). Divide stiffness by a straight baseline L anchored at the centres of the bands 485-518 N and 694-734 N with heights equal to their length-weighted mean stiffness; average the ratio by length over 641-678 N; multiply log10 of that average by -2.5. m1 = 0.33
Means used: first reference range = 3.7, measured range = 3.91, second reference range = 5.91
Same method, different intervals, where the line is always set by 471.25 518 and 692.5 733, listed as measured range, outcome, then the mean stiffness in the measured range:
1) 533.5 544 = 0.16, 3.36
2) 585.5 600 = 0.16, 3.9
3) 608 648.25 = 0.13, 4.35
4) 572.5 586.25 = 0.08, 4.03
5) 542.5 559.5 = 0.04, 3.88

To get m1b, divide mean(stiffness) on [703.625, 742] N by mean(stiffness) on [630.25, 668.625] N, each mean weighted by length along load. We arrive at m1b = 1.41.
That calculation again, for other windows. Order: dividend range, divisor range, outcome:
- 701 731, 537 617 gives 1.51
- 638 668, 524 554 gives 1.26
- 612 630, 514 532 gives 1.26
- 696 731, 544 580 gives 1.49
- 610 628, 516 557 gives 1.20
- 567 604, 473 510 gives 1.18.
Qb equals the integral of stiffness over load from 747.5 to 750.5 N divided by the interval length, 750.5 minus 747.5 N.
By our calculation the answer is 8.02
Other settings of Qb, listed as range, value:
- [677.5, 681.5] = 2.91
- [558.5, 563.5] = 4.02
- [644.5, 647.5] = 4.67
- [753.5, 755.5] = 8.04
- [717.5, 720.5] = 5.92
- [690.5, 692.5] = 4.99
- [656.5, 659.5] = 4.4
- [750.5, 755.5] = 7.89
